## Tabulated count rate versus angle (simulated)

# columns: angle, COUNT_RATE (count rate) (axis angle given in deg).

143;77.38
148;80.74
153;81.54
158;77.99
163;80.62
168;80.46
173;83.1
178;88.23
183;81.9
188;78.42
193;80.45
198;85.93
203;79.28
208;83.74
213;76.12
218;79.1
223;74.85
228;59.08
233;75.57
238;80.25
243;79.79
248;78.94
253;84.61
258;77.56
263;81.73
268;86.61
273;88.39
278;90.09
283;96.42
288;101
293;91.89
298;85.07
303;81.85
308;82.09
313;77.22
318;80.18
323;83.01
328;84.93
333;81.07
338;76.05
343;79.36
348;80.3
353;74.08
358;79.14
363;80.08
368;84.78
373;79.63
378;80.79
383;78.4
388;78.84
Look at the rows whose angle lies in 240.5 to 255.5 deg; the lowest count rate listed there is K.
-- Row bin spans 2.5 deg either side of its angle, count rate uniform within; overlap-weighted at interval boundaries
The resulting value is 78.94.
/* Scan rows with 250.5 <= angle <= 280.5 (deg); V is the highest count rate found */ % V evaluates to 90.09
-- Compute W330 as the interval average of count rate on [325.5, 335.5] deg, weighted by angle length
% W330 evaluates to 83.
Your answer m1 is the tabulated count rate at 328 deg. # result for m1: 84.93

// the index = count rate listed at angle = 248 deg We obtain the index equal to 78.94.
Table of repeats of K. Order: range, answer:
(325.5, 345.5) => 76.05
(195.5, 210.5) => 79.28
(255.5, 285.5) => 77.56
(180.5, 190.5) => 78.42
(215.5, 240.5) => 59.08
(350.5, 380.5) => 74.08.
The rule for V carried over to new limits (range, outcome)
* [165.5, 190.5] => 88.23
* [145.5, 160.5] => 81.54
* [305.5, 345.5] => 84.93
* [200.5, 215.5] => 83.74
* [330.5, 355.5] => 81.07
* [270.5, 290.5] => 101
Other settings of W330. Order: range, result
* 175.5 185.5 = 85.1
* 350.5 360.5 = 76.6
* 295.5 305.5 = 83.5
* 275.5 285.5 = 93.3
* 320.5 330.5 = 84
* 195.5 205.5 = 82.6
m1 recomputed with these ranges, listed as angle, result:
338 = 76.05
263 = 81.73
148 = 80.74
